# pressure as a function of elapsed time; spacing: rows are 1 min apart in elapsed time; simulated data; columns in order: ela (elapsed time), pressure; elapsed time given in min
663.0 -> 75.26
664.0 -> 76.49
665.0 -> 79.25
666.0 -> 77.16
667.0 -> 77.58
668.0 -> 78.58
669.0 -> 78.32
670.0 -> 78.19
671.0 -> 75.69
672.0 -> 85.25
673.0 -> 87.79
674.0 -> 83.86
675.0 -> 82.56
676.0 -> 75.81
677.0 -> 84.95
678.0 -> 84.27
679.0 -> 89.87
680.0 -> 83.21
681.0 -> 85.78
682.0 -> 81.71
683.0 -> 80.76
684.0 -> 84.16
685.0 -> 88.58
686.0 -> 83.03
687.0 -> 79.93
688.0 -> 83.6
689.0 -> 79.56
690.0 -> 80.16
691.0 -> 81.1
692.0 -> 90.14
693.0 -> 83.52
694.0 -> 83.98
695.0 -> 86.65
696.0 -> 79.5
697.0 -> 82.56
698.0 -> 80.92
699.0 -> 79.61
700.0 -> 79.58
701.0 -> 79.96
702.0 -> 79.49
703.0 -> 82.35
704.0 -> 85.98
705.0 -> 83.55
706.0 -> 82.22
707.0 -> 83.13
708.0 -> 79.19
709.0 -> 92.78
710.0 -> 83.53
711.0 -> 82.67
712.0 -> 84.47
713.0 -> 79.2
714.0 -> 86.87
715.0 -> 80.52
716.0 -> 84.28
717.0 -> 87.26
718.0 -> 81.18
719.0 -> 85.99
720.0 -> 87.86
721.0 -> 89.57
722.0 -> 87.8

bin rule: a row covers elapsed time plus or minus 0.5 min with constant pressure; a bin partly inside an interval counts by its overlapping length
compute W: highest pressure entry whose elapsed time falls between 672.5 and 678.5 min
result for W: 87.79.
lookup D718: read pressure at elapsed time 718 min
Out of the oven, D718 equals 81.18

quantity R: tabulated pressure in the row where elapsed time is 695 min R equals 86.65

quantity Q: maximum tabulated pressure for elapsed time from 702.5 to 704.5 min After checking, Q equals 85.98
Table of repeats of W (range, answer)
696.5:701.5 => 82.56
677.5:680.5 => 89.87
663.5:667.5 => 79.25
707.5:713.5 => 92.78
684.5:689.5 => 88.58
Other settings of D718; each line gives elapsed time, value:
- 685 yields 88.58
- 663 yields 75.26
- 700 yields 79.58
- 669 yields 78.32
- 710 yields 83.53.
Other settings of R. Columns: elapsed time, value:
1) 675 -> 82.56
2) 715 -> 80.52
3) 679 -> 89.87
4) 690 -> 80.16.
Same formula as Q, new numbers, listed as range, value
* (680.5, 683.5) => 85.78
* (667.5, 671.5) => 78.58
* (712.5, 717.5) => 87.26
